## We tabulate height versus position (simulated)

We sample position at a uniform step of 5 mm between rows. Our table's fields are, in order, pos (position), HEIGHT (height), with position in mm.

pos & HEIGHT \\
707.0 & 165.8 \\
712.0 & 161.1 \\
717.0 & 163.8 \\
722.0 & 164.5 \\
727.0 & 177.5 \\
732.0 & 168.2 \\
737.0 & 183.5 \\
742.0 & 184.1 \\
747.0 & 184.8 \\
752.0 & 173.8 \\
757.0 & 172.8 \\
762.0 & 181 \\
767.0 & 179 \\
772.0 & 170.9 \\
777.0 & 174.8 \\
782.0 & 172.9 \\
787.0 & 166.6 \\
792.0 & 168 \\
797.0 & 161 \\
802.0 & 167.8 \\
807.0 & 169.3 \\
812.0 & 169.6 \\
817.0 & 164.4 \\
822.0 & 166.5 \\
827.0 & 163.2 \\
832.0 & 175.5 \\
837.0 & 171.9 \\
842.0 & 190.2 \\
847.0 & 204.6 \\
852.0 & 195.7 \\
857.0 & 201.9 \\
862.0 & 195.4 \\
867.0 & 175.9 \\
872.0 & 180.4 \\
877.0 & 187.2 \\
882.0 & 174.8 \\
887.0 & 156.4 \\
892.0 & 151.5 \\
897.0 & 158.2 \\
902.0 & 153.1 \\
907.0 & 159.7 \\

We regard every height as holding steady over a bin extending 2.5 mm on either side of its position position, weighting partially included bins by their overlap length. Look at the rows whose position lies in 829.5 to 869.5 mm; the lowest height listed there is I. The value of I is 171.9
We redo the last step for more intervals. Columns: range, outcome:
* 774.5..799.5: 161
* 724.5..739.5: 168.2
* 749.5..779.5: 170.9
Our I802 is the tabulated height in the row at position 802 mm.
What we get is 167.8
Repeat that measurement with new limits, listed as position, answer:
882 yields 174.8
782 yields 172.9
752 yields 173.8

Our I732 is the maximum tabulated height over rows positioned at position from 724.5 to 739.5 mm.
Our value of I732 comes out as 183.5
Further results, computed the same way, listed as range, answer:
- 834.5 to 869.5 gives 204.6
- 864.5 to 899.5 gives 187.2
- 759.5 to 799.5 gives 181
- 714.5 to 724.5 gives 164.5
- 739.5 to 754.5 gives 184.8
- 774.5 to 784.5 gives 174.8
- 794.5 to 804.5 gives 167.8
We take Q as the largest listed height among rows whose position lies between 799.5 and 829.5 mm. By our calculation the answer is 169.6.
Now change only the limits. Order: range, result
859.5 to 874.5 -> 195.4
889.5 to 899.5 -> 158.2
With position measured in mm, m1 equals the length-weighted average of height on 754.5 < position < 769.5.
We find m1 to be 178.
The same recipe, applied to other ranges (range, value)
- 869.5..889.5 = 175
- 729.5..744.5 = 179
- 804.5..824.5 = 167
